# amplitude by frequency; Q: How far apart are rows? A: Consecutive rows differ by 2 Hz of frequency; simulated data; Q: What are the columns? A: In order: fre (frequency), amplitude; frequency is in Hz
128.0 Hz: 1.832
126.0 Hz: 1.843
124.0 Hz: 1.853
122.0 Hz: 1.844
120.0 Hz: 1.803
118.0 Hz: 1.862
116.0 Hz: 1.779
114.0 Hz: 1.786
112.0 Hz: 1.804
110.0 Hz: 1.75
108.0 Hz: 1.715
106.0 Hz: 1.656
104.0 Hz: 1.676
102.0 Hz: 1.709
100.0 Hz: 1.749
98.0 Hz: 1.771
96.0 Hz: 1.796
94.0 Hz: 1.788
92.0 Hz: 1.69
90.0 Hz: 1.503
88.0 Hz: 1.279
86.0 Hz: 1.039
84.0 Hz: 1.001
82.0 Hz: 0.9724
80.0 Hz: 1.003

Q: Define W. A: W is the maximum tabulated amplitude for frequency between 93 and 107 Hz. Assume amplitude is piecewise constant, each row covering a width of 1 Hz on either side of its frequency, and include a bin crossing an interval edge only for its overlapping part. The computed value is 1.796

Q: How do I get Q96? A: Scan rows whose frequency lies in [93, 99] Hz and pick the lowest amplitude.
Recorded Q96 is 1.771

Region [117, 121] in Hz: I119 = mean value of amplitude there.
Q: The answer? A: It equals 1.83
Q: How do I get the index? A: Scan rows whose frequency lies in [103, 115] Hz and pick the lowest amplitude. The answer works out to 1.656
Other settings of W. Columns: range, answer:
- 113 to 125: 1.862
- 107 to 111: 1.75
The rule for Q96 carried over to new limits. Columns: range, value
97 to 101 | 1.749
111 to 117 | 1.779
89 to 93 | 1.503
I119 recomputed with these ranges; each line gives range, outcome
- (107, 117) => 1.77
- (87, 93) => 1.49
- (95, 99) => 1.78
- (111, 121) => 1.81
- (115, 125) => 1.83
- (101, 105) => 1.69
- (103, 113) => 1.72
